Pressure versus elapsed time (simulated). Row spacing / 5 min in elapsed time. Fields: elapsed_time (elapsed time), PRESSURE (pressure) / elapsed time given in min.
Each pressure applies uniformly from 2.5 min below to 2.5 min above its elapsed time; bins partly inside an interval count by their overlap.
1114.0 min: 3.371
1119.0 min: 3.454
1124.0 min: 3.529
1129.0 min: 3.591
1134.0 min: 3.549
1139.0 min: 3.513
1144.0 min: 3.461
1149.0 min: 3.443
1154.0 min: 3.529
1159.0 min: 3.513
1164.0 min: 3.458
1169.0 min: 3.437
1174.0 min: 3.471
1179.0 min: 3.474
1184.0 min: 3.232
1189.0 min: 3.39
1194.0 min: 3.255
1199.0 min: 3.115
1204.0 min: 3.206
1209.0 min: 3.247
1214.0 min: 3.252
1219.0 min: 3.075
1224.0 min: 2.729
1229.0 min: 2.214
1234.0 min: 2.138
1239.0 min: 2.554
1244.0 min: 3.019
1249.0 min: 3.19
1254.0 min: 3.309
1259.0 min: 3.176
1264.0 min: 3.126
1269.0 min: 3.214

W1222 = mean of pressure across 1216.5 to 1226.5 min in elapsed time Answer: 2.9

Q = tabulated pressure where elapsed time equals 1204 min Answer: 3.206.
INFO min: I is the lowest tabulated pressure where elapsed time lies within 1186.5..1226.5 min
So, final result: 2.729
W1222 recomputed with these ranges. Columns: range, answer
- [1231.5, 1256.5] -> 2.84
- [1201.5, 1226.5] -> 3.1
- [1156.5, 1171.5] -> 3.47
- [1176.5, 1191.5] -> 3.37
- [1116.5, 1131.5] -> 3.52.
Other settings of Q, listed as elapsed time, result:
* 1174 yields 3.471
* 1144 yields 3.461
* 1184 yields 3.232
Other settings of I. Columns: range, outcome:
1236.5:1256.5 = 2.554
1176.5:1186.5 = 3.232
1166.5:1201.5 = 3.115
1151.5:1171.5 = 3.437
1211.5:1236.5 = 2.138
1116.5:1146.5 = 3.454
